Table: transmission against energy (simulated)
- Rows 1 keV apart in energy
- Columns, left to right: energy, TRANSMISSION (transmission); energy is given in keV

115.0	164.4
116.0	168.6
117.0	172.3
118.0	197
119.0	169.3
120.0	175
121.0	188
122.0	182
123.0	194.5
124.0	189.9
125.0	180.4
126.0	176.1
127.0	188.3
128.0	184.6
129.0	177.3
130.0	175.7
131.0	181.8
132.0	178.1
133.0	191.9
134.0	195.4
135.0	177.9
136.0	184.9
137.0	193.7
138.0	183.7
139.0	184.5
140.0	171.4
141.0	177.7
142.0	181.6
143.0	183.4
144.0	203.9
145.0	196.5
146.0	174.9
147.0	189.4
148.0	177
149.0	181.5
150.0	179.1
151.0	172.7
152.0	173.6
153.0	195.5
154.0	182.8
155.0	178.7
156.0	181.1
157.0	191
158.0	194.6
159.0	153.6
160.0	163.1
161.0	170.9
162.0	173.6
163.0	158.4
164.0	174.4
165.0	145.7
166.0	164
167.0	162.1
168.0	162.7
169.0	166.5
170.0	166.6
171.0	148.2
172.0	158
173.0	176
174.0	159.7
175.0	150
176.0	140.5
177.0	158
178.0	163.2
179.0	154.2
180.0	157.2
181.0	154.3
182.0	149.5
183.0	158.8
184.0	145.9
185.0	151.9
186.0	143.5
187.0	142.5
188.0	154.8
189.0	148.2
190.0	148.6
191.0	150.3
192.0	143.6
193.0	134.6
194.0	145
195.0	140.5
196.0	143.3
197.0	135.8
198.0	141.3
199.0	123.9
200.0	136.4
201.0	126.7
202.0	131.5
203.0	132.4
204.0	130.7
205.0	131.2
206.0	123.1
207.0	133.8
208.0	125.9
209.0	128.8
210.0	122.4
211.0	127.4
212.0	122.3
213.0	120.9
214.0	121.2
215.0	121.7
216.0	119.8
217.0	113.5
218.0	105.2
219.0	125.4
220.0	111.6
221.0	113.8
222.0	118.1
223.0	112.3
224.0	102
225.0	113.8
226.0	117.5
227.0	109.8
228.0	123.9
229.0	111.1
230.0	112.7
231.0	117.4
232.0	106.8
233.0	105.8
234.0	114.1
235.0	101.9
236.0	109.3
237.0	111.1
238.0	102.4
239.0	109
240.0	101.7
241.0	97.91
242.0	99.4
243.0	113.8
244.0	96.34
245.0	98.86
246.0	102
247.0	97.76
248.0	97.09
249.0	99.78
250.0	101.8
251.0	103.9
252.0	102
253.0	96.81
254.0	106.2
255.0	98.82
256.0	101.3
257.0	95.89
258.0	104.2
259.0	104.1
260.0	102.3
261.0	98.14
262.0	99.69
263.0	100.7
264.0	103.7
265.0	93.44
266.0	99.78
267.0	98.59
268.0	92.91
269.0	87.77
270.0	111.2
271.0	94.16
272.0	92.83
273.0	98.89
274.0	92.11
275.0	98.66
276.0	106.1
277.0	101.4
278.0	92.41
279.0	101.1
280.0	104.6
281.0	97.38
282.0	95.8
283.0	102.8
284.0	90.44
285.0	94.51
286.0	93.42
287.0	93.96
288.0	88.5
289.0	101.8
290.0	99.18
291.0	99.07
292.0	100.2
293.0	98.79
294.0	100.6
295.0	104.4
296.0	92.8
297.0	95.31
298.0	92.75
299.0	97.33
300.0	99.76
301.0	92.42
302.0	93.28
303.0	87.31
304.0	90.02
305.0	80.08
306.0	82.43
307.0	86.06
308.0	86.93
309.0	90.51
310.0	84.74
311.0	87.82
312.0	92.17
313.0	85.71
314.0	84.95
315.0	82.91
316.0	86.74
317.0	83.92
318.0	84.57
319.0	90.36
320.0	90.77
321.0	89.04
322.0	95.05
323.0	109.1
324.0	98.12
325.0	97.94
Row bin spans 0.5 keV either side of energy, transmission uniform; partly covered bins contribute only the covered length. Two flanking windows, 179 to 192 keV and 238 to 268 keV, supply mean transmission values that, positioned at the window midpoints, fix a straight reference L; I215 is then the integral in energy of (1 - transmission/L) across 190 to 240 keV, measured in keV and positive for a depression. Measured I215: 2.6 keV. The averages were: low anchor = 150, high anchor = 101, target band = 122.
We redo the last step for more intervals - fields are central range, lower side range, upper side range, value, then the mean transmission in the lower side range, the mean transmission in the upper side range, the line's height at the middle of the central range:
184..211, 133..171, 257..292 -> 2.0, 177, 98.1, 148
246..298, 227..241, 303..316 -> -0.5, 109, 86.3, 97.7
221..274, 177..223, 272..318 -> 4.9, 135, 93.5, 114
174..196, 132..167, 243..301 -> 0.9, 179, 98.6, 156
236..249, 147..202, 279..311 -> 2.1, 158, 94.1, 122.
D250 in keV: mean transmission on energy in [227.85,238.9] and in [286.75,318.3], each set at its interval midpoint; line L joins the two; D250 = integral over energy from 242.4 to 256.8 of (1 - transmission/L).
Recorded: 0.6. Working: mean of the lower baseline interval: 110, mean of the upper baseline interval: 91.5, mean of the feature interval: 101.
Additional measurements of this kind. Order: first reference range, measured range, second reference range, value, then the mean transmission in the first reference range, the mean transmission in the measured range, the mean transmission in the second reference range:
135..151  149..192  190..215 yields -0.7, 184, 162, 132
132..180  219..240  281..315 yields 3.3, 174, 111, 92.8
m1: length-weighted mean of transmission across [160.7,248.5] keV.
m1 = 132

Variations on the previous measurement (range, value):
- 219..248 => 108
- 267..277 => 97.5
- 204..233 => 118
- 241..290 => 98.9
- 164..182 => 158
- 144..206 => 158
